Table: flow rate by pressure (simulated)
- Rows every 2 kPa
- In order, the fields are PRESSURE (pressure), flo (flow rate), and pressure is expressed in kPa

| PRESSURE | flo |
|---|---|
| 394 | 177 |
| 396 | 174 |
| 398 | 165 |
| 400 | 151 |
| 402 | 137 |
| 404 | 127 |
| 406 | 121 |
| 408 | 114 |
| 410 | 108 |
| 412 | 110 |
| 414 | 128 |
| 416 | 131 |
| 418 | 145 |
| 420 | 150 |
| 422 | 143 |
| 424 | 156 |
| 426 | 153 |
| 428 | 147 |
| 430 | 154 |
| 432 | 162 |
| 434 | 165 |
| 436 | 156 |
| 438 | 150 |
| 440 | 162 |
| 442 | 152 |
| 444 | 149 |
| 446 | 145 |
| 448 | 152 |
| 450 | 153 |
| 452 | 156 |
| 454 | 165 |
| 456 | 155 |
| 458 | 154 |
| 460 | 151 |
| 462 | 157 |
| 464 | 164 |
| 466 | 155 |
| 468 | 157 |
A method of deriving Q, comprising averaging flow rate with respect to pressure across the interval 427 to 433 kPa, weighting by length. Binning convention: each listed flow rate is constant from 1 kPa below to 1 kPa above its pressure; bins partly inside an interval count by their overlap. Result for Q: 154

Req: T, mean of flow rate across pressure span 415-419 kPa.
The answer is 138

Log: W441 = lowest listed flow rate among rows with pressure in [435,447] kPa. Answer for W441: 145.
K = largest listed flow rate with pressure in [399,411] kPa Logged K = 151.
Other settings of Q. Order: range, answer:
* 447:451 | 152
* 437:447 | 152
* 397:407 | 140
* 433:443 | 157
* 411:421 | 133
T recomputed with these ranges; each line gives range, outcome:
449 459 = 157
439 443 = 157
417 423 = 146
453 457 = 160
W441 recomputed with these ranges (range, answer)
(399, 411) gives 108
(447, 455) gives 152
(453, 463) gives 151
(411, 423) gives 110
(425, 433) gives 147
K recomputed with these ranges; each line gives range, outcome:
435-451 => 162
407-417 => 131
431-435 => 165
